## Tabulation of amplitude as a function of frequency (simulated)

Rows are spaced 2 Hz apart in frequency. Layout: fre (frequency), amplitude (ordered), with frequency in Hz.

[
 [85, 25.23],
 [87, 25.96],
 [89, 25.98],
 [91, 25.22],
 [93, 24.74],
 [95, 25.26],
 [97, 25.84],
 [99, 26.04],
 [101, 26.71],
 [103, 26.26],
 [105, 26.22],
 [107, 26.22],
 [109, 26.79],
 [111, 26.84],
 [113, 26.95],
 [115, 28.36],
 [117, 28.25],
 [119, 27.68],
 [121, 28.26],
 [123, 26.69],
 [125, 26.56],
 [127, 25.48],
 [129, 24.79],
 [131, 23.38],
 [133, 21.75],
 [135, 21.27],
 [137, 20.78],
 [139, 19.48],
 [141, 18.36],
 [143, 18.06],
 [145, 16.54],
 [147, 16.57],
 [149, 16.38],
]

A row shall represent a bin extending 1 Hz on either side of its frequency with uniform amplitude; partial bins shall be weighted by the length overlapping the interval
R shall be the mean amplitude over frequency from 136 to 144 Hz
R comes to 19.2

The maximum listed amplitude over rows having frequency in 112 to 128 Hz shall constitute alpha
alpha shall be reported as 28.36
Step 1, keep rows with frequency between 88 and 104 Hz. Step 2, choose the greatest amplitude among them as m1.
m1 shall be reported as 26.71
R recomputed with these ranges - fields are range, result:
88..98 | 25.4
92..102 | 25.7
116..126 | 27.5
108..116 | 27.2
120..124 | 27.5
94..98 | 25.6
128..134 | 23.3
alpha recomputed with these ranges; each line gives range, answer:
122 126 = 26.69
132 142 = 21.75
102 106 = 26.26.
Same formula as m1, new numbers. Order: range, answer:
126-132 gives 25.48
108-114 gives 26.95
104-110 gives 26.79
